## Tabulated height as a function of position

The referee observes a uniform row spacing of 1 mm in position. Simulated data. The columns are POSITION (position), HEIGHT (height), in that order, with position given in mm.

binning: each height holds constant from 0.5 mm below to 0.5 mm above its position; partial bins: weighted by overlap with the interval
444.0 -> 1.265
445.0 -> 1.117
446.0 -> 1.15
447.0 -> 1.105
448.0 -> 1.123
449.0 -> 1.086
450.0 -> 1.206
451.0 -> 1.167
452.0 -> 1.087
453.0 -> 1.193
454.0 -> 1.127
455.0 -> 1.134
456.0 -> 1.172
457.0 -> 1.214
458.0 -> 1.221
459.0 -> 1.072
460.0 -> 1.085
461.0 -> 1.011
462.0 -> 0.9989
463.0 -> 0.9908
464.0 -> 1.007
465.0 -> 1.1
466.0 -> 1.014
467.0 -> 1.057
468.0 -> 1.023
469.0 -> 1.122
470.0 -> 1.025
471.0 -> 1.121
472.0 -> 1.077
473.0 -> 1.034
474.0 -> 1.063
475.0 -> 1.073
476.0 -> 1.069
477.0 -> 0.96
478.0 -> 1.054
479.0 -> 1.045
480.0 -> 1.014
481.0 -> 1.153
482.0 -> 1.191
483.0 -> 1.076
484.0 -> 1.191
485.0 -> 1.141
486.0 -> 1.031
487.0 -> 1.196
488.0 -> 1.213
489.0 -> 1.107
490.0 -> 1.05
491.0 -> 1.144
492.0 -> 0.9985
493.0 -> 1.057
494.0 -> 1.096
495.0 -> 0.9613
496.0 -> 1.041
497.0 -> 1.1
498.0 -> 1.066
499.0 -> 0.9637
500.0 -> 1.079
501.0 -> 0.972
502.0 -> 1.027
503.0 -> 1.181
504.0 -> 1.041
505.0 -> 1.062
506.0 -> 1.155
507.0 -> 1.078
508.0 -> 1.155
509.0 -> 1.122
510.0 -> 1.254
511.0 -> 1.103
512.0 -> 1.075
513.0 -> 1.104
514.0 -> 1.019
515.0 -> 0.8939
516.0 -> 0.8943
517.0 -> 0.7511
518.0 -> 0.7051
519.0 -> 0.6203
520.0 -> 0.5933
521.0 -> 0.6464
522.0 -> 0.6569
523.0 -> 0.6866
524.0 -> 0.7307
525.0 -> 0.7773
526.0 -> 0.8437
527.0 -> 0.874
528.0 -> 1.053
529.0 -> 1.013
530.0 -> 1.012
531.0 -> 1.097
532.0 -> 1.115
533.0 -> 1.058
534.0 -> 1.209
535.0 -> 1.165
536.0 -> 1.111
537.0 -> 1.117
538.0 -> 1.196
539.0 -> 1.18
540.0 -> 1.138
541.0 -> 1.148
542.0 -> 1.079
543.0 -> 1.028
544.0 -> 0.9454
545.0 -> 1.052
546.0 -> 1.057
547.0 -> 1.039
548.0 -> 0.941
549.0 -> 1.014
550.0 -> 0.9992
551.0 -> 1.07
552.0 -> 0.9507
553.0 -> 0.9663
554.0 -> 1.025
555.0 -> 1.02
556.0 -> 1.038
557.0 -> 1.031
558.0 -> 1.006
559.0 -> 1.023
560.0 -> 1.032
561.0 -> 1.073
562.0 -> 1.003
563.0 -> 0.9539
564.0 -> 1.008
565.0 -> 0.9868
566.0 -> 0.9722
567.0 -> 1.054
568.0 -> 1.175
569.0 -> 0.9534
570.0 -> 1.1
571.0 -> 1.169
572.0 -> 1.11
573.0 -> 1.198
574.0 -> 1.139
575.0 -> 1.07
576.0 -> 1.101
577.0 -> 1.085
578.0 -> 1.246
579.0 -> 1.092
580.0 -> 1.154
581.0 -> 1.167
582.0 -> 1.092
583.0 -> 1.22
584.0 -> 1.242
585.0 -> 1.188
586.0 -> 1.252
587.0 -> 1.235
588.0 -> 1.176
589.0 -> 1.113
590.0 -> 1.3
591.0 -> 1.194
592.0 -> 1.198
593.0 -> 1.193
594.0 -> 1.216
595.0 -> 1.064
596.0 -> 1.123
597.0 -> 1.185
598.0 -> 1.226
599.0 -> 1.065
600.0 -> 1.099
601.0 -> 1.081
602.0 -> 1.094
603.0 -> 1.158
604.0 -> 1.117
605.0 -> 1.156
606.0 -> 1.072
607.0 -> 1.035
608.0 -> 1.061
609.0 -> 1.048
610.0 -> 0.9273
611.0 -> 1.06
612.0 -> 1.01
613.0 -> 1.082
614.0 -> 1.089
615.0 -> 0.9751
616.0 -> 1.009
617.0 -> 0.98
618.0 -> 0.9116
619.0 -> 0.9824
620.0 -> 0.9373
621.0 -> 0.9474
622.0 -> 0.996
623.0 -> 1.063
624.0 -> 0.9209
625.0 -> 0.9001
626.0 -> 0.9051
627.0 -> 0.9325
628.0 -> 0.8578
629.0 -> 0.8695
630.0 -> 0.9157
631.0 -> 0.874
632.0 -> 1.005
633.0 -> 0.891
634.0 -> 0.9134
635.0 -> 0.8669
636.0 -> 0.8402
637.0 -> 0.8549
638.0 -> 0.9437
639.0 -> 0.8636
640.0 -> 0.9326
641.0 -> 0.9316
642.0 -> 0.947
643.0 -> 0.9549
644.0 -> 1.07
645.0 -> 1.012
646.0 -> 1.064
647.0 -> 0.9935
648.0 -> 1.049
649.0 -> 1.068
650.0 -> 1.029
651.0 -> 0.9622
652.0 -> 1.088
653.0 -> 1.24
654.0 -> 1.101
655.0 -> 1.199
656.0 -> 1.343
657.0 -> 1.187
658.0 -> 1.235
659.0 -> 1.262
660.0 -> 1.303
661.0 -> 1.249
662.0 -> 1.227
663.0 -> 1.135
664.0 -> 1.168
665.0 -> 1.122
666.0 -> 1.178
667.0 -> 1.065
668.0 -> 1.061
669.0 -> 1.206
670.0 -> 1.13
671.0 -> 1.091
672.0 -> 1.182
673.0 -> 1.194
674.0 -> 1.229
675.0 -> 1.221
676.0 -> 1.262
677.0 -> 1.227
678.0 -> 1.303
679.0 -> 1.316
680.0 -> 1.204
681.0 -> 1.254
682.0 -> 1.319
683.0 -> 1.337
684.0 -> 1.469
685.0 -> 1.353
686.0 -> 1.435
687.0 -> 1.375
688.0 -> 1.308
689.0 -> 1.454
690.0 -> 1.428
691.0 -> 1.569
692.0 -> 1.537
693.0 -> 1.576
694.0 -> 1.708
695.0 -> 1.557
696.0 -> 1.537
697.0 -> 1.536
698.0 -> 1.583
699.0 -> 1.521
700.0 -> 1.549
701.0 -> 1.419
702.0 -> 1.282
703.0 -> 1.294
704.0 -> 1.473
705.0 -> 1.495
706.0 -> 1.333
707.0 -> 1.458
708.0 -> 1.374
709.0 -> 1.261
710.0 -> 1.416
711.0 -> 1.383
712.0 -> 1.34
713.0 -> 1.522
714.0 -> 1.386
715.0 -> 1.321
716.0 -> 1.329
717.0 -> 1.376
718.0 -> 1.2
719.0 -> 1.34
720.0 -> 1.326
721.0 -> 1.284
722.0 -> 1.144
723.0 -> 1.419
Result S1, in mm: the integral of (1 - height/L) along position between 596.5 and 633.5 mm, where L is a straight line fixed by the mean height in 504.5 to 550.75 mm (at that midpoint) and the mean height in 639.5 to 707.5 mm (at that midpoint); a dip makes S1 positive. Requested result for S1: 4.5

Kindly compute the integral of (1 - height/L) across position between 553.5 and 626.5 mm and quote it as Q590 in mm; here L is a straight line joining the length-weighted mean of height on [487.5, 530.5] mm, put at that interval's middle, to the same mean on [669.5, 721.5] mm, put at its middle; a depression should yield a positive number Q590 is 4.16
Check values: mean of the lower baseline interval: 0.976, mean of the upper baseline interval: 1.37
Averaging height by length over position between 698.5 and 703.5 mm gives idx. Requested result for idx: 1.41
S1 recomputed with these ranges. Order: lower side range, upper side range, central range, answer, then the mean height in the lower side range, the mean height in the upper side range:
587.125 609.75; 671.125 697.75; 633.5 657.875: 4.8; 1.13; 1.38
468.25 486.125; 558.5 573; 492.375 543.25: 3.1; 1.08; 1.05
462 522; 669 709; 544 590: 3.3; 1.03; 1.38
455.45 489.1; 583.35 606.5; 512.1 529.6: 4.6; 1.09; 1.16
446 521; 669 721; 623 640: 5.0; 1.06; 1.37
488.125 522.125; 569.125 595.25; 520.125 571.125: 3.7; 0.999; 1.16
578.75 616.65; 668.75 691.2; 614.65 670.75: 8.8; 1.13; 1.3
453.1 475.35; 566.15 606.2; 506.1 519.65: 1.5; 1.08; 1.15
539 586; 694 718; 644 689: 4.4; 1.07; 1.42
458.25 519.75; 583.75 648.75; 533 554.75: -0.5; 1.05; 1.03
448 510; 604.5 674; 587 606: -1.8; 1.09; 1.04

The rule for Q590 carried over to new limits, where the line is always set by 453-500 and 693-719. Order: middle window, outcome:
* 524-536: 1.6 mm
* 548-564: 2.5 mm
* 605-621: 3.4 mm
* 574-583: 0.8 mm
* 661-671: 1.6 mm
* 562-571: 1.4 mm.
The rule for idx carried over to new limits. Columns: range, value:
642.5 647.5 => 1.02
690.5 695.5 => 1.59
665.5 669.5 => 1.13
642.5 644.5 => 1.01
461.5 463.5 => 0.995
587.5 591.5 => 1.2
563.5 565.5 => 0.997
